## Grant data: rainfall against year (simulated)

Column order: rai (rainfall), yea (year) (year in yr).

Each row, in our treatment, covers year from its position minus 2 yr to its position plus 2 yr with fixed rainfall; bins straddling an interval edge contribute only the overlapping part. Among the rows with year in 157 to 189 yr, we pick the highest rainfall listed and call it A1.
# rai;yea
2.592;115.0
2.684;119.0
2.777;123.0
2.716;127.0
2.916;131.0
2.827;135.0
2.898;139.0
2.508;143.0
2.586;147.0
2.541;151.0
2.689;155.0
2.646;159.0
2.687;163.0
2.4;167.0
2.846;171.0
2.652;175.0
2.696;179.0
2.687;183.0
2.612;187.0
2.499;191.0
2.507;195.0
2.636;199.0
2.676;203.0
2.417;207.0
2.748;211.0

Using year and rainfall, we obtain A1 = 2.846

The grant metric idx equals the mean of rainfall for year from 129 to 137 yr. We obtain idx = 2.87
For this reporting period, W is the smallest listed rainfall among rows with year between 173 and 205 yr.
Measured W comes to 2.499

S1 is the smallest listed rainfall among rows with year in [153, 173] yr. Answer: 2.4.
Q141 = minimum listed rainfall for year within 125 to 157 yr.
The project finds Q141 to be 2.508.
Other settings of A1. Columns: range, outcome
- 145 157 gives 2.689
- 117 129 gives 2.777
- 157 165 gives 2.687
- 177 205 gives 2.696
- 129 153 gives 2.916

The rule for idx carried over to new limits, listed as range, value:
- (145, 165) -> 2.63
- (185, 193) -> 2.56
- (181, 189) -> 2.65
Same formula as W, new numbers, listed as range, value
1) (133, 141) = 2.827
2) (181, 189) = 2.612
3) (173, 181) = 2.652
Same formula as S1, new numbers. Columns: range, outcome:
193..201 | 2.507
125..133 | 2.716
